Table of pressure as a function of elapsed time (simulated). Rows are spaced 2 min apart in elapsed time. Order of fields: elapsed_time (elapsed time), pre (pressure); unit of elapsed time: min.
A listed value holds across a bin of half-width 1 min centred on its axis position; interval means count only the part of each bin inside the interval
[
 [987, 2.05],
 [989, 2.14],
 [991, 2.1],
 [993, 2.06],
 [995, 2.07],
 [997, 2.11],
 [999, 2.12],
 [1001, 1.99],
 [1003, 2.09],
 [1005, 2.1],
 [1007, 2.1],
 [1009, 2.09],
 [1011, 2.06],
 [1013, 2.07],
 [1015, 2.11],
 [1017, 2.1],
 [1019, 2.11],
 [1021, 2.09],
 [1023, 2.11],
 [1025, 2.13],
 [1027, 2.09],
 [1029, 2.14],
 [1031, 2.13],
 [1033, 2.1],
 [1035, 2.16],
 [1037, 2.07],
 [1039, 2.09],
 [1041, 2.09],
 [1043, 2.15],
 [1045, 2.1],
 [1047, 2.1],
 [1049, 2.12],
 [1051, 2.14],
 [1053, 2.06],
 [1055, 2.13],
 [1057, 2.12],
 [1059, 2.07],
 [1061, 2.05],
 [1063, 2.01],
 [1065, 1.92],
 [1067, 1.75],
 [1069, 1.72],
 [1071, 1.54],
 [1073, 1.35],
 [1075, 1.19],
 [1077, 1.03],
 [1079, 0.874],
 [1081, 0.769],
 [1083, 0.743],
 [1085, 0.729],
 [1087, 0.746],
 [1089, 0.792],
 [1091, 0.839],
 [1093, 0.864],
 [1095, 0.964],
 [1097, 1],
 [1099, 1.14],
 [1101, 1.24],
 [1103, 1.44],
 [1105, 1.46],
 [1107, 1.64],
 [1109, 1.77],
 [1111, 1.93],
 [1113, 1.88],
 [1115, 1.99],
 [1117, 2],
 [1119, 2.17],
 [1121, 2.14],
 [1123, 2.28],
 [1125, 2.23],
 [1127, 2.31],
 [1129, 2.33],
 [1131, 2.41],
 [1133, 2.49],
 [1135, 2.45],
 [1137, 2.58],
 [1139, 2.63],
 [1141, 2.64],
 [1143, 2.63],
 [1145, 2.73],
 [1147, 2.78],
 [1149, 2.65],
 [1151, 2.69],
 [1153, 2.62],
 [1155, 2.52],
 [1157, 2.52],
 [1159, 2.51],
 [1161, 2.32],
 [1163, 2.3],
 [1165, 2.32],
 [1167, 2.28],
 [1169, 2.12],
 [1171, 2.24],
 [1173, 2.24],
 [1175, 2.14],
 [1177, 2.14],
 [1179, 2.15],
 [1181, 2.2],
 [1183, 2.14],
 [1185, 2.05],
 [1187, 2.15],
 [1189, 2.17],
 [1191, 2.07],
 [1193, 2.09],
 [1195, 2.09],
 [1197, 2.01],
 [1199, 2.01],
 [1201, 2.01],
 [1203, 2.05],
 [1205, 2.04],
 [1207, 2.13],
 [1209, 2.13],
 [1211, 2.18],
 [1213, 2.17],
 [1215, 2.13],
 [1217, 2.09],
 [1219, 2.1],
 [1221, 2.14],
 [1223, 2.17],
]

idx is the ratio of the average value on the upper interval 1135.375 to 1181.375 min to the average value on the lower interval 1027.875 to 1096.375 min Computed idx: 1.5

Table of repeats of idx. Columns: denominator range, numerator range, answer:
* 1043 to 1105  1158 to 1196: 1.50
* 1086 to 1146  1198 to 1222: 1.13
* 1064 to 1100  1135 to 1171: 2.26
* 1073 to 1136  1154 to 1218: 1.41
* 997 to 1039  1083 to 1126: 0.70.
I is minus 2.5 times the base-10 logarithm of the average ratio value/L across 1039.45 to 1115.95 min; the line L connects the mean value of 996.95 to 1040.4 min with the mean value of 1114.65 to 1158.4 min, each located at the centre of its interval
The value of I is 0.42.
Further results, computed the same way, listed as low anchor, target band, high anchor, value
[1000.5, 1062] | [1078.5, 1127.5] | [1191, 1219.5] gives 0.41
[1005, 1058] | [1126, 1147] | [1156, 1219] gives -0.18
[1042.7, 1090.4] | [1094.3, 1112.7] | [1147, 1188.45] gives 0.29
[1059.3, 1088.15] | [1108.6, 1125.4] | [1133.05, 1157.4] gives 0.03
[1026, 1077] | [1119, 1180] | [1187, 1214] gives -0.18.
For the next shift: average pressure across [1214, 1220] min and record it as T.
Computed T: 2.11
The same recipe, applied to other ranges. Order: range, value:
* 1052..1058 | 2.1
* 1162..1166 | 2.31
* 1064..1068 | 1.83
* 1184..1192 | 2.11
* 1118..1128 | 2.23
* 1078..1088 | 0.772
